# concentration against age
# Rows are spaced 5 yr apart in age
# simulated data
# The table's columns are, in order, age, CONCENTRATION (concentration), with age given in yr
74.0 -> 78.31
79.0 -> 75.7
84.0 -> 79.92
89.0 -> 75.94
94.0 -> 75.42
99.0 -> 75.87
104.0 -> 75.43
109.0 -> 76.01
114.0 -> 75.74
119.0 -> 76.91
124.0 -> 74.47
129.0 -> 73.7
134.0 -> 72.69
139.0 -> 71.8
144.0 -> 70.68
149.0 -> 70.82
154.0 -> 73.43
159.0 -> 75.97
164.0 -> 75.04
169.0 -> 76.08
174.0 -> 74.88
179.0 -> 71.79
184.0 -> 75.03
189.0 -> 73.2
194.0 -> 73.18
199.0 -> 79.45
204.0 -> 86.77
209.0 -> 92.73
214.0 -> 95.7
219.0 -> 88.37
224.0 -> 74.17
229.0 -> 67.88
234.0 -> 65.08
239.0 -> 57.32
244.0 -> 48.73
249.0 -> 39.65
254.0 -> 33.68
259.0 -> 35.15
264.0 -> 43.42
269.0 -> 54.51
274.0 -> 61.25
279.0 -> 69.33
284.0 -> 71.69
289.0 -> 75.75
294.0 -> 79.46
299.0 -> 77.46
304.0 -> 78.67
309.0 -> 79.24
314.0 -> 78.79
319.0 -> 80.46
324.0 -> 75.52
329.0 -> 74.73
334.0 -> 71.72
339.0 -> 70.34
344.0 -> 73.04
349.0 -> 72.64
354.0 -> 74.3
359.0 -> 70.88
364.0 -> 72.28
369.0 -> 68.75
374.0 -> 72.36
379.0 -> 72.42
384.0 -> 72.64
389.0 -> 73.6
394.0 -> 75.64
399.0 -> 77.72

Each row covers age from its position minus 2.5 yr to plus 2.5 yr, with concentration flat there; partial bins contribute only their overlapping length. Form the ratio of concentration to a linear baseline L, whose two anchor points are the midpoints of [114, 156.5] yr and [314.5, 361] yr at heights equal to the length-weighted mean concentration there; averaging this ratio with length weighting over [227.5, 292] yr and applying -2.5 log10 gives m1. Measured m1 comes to 0.305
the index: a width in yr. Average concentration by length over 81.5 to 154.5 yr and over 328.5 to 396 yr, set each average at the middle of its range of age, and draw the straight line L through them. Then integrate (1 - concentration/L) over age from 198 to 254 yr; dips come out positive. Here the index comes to 2.5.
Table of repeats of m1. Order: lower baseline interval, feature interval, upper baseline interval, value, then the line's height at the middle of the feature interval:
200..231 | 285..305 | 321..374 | 0.00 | 77.2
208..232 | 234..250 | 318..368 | 0.48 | 81.1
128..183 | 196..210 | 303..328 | -0.14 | 74.8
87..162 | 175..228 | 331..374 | -0.10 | 73.5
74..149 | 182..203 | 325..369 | -0.03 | 74.1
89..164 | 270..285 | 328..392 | 0.11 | 73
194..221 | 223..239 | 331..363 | 0.26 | 84.7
